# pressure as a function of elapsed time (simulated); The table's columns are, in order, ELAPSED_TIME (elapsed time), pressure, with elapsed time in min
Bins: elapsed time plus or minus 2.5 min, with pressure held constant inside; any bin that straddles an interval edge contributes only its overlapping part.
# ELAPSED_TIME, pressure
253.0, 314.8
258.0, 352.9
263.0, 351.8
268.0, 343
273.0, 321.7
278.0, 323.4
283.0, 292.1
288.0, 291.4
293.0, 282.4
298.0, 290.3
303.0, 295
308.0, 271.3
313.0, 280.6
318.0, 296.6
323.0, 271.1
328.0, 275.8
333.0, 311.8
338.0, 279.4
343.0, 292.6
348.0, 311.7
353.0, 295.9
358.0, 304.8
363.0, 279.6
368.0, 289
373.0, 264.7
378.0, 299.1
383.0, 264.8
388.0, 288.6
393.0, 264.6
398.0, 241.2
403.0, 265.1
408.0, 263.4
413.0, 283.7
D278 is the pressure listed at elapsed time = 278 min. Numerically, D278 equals 323.4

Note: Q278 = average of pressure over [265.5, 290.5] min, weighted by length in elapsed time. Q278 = 314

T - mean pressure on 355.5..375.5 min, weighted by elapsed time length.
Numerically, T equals 285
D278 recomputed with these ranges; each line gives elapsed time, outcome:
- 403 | 265.1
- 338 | 279.4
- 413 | 283.7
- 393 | 264.6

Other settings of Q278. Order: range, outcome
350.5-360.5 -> 300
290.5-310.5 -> 285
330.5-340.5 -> 296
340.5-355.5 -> 300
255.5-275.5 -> 342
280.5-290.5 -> 292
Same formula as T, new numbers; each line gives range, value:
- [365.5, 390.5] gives 281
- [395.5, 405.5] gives 253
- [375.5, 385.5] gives 282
